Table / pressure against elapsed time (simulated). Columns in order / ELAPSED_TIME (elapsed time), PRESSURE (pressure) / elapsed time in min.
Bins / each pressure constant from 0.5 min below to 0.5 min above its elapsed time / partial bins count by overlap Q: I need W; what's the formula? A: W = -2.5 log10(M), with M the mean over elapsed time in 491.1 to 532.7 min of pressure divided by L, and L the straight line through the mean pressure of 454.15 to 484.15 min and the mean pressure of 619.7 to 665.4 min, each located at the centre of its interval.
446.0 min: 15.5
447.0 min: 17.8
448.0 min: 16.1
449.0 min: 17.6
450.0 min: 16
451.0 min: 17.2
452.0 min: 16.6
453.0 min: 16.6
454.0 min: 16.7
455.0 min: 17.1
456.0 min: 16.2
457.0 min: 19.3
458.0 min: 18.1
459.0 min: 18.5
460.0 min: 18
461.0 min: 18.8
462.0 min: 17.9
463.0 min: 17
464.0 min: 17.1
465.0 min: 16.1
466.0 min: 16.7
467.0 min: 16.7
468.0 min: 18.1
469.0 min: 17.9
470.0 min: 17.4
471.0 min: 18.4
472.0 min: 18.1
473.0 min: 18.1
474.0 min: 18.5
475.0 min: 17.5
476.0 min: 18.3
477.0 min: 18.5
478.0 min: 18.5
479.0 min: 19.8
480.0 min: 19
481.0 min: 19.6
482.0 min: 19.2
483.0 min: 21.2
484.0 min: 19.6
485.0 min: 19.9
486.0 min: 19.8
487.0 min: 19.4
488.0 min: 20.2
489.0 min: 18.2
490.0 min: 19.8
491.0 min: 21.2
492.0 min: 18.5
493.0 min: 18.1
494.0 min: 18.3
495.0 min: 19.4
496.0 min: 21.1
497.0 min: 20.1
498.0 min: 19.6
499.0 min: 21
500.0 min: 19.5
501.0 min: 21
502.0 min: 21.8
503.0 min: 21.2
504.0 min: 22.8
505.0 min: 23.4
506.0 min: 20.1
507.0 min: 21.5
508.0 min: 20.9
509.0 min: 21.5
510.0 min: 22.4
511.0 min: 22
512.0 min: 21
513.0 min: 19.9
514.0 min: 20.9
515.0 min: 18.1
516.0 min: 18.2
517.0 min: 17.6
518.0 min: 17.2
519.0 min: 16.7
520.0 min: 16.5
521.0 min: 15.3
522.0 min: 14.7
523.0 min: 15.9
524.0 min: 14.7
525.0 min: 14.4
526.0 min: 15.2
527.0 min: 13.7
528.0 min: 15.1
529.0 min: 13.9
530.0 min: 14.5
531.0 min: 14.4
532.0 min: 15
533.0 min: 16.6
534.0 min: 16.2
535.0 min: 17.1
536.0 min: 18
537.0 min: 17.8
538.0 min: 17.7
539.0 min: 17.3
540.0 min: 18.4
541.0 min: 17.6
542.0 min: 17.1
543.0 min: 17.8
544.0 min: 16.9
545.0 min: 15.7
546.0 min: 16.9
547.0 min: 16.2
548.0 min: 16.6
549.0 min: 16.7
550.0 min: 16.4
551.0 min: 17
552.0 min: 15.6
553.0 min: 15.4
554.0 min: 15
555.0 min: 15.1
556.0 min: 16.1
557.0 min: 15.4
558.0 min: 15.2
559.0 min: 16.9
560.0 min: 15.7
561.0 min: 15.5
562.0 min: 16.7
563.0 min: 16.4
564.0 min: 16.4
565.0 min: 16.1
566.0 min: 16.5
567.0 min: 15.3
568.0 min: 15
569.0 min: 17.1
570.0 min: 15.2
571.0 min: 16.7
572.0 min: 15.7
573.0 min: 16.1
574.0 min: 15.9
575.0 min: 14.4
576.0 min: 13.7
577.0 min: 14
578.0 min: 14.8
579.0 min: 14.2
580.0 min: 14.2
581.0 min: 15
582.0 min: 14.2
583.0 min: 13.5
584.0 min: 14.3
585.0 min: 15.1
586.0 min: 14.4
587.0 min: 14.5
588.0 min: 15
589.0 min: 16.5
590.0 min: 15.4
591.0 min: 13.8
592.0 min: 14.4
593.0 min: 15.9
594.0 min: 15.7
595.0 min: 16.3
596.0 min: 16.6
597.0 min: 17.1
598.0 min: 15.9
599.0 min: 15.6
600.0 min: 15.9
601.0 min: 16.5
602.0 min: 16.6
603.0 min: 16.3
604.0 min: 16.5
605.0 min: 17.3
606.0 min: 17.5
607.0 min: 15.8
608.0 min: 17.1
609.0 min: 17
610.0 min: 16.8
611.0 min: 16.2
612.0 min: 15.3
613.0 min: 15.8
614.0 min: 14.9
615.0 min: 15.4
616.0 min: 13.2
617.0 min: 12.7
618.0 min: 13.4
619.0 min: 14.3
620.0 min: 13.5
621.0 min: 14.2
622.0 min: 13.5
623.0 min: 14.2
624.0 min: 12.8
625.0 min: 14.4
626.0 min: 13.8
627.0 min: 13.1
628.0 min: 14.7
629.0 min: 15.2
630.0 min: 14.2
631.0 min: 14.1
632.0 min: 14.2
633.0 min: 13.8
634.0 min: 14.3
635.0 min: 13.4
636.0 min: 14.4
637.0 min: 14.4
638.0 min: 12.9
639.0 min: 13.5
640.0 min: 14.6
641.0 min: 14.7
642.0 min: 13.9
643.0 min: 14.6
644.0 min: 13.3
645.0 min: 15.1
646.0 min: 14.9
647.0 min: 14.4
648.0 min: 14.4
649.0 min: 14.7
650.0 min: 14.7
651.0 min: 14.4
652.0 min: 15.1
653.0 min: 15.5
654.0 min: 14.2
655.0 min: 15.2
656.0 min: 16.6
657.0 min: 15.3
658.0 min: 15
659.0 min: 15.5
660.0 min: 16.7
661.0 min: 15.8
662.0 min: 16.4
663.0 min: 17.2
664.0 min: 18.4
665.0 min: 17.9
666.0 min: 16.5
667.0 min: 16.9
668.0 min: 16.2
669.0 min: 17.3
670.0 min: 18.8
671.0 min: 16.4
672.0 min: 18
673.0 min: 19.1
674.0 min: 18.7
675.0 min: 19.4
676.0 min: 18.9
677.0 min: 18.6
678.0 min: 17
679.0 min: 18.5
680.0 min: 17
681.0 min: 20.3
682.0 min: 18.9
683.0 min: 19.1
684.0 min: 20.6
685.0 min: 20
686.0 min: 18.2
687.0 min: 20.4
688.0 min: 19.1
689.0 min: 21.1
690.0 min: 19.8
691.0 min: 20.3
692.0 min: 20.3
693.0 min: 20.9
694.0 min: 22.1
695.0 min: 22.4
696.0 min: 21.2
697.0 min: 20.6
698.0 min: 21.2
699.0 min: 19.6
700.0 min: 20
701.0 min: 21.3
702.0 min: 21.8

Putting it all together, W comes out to -0.07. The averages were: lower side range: 18.1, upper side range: 14.7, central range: 18.5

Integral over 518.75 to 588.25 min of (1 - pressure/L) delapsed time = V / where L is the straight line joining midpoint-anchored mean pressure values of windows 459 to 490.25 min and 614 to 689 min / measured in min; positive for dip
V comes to 6.4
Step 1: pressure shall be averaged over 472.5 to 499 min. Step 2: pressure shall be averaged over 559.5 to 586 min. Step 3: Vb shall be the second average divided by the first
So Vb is 0.79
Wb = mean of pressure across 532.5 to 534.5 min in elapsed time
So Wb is 16.4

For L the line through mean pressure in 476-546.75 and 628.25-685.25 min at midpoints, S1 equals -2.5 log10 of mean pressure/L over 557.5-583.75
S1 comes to 0.14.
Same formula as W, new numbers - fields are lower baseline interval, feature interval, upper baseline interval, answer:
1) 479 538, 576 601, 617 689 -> 0.14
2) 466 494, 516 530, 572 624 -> 0.13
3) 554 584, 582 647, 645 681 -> 0.07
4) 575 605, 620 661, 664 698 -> 0.20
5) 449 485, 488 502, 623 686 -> -0.12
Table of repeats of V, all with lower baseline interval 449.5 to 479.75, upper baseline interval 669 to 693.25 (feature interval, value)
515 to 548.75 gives 3.4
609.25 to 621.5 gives 2.6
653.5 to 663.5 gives 1.7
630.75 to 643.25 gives 3.2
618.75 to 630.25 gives 2.9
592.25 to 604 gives 1.5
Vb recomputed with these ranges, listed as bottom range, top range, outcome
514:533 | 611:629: 0.90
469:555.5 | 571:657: 0.82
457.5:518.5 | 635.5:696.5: 0.89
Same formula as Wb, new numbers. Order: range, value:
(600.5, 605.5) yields 16.6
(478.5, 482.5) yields 19.4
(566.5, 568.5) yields 15.2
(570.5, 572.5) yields 16.2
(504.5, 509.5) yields 21.5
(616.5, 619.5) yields 13.5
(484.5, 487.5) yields 19.7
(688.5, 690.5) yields 20.5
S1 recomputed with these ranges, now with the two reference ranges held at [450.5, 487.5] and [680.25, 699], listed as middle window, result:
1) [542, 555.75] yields 0.16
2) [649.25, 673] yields 0.22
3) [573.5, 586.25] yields 0.31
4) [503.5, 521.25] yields -0.07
